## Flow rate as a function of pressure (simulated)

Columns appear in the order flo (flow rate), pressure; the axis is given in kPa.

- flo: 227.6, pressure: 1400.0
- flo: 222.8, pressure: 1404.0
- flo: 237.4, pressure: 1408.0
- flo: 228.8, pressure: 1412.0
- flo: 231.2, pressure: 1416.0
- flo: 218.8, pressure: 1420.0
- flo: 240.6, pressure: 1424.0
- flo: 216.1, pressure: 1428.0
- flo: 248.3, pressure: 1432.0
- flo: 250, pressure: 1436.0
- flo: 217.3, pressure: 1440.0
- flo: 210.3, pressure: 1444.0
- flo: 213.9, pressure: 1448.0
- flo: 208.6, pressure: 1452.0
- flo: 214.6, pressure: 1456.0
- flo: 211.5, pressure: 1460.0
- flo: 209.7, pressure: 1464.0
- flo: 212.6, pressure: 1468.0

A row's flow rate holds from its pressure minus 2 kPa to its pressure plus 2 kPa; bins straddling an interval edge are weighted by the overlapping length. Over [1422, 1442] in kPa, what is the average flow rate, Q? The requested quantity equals 234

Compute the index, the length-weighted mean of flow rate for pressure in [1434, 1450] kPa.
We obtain 223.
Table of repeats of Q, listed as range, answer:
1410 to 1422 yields 226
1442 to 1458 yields 212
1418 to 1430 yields 225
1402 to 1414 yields 230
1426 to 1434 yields 232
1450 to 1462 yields 212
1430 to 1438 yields 249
